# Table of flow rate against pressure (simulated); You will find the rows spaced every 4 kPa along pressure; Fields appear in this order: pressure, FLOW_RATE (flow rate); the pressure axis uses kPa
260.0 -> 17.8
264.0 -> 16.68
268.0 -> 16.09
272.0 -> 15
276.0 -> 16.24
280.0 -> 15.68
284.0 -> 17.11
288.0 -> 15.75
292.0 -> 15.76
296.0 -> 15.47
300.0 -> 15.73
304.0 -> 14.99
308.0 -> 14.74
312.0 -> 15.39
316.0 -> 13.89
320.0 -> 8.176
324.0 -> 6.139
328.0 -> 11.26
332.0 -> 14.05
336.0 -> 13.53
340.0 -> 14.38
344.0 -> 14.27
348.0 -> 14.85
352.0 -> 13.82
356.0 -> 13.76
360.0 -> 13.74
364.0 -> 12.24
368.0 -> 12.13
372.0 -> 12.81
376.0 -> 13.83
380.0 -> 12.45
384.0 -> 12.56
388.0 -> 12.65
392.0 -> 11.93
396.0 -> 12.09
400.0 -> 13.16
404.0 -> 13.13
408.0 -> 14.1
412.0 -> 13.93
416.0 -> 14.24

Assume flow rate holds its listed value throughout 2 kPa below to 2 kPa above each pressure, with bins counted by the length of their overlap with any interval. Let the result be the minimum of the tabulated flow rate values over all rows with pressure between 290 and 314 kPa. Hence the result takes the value 14.74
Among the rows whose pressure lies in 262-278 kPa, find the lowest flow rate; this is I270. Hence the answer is 15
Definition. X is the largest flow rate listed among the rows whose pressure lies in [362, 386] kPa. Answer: 13.83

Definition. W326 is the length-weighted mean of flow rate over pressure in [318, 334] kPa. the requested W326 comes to 9.91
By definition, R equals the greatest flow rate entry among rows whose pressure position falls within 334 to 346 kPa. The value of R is 14.38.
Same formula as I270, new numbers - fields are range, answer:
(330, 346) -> 13.53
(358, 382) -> 12.13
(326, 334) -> 11.26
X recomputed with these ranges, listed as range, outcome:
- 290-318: 15.76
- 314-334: 14.05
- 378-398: 12.65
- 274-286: 17.11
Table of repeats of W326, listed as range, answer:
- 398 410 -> 13.5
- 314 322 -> 11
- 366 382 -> 12.8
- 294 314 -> 15.3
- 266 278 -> 15.8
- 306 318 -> 14.7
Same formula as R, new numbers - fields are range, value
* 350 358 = 13.82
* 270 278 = 16.24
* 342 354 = 14.85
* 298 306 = 15.73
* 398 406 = 13.16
